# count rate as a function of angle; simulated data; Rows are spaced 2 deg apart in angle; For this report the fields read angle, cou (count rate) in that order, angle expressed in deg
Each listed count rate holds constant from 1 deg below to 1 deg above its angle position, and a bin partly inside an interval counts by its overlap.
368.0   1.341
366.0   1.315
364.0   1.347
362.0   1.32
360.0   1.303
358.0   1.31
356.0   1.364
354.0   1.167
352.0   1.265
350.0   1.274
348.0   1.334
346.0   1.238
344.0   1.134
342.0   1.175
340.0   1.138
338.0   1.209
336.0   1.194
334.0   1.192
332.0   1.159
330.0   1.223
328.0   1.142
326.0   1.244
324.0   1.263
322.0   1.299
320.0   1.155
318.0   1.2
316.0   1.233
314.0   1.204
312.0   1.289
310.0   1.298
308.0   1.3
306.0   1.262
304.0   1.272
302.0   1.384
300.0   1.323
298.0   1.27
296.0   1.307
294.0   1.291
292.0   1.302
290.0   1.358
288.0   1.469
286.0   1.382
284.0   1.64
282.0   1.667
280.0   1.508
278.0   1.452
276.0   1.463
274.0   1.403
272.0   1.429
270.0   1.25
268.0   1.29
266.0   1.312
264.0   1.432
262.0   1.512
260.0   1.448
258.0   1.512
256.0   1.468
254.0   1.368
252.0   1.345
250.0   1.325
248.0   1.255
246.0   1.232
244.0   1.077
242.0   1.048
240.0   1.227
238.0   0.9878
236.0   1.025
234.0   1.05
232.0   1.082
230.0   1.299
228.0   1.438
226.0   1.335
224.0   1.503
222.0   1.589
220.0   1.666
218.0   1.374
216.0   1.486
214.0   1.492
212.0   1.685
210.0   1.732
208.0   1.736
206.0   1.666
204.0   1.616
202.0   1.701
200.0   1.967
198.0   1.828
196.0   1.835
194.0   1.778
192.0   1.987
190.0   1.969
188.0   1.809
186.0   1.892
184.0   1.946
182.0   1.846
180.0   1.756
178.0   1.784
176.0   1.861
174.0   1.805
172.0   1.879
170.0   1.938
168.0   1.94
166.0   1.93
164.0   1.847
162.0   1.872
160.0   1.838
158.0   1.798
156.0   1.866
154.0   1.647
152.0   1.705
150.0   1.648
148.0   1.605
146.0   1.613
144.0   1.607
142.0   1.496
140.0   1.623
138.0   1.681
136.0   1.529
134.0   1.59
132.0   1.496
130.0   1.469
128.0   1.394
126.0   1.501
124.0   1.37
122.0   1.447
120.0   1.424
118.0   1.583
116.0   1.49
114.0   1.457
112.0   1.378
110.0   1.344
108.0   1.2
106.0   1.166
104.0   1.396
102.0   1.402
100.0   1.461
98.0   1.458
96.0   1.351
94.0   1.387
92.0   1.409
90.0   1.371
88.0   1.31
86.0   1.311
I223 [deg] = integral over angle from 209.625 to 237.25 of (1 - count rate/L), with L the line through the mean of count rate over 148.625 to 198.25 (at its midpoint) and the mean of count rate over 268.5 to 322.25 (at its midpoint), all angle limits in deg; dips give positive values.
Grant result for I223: 4.1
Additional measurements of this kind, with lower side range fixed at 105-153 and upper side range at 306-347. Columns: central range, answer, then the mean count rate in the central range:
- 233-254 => 2.6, 1.17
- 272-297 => -3.2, 1.44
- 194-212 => -4.8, 1.76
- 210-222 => -1.7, 1.56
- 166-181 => -4.5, 1.86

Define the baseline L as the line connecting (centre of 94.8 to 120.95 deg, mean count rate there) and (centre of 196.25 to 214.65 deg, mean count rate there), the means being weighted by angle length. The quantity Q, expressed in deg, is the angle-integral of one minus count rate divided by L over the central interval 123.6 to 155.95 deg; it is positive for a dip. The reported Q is -1.5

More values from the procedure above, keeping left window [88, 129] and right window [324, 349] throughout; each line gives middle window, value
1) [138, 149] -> -1.85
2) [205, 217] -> -2.97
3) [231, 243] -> 2.02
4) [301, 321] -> -0.60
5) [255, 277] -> -2.60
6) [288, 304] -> -1.16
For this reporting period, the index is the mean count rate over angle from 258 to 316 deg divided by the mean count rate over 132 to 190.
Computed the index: 0.78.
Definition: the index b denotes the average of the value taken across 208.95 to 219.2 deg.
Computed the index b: 1.56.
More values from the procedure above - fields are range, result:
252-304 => 1.41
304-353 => 1.23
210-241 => 1.36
